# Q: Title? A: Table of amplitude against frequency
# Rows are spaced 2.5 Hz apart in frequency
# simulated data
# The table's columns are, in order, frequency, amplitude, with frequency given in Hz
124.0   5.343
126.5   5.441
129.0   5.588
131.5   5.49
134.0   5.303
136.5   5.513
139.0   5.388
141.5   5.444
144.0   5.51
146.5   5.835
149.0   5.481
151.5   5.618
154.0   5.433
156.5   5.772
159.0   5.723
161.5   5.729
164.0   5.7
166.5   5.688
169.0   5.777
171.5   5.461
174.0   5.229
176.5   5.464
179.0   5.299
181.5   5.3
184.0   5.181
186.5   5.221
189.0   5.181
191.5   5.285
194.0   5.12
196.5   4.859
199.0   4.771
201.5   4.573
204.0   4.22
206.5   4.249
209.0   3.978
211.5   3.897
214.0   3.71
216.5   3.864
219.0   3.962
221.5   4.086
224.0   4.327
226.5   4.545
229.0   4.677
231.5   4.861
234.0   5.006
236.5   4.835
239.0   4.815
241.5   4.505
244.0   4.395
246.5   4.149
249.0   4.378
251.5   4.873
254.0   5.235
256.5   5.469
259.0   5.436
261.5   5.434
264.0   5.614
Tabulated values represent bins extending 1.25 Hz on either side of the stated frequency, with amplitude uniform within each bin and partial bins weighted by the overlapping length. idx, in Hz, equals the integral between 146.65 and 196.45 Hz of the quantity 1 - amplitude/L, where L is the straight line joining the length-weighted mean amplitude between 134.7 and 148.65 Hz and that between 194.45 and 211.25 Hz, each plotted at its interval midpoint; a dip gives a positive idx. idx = -4.6 Hz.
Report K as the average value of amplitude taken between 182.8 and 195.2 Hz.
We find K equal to 5.2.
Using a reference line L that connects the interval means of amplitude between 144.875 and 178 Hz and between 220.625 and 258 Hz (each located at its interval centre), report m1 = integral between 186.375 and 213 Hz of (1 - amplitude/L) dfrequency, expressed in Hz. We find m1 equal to 2.7 Hz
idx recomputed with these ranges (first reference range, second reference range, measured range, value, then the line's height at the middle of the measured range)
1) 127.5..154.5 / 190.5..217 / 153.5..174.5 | -2.15 Hz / 5.11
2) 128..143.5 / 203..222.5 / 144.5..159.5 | -1.42 Hz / 5.15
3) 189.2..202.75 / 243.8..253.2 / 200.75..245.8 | 3.29 Hz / 4.71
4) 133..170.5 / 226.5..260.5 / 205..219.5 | 3.23 Hz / 5.08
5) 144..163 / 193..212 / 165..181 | -0.93 Hz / 5.18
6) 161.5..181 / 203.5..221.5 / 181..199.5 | -1.20 Hz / 4.81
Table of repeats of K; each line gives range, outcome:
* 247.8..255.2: 4.83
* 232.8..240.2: 4.88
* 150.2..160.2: 5.64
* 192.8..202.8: 4.83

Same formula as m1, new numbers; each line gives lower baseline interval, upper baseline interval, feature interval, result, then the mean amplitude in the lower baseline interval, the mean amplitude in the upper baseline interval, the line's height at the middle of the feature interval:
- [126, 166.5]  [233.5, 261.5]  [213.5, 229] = 2.72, 5.57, 4.85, 5.04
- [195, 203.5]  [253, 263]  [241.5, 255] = 1.80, 4.7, 5.4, 5.29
